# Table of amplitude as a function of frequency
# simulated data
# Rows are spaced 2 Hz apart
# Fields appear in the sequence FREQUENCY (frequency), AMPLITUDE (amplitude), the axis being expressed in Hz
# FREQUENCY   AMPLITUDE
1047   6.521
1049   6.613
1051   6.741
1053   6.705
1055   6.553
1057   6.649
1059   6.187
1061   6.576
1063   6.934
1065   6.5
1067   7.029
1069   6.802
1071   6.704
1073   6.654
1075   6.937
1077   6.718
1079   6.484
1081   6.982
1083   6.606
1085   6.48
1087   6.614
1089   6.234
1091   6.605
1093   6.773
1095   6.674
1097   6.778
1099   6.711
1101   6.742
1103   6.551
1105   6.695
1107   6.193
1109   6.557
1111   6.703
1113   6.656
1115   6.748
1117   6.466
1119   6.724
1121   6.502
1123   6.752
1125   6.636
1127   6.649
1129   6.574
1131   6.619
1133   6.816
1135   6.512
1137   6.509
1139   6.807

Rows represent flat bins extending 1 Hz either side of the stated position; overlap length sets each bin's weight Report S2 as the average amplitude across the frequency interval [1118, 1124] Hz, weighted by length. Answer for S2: 6.66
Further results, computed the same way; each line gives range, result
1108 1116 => 6.67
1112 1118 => 6.62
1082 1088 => 6.57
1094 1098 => 6.73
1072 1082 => 6.76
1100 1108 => 6.55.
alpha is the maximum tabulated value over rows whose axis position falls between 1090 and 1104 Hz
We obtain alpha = 6.778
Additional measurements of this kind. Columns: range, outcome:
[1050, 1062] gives 6.741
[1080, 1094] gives 6.982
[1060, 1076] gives 7.029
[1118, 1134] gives 6.816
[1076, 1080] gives 6.718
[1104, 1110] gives 6.695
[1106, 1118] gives 6.748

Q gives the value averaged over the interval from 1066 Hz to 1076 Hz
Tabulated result 6.83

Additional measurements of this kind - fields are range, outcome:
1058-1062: 6.38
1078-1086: 6.64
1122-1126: 6.69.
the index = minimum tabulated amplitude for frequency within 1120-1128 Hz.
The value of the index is 6.502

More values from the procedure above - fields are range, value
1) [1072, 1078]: 6.654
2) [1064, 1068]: 6.5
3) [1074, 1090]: 6.234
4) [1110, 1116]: 6.656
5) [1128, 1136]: 6.512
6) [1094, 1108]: 6.193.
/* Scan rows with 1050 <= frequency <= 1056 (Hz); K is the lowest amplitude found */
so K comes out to 6.553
